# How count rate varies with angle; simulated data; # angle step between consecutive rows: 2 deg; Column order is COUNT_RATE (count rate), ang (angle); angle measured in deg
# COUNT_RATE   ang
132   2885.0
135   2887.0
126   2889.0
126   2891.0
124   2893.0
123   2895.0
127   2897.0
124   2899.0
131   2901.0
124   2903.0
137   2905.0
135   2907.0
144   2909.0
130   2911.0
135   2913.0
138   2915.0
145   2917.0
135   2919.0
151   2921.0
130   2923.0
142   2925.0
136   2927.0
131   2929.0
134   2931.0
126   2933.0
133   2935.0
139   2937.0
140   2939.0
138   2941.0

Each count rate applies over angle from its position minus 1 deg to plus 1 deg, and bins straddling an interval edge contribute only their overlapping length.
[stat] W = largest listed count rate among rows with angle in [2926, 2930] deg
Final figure 136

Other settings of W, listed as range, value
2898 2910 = 144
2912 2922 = 151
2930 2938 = 139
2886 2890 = 135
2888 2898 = 127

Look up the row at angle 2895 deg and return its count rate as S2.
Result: 123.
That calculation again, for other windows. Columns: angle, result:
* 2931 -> 134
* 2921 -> 151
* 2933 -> 126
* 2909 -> 144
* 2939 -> 140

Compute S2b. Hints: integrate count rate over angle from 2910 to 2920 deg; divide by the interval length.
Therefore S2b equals 137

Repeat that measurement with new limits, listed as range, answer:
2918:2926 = 140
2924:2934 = 134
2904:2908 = 136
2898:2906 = 129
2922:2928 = 136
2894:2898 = 125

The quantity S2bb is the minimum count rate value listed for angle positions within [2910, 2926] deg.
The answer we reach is 130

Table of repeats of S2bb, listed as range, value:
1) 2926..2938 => 126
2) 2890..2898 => 123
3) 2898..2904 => 124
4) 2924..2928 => 136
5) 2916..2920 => 135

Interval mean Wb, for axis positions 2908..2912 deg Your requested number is 137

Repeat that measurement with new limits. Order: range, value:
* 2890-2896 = 124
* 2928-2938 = 133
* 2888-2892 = 126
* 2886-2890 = 130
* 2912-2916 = 136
